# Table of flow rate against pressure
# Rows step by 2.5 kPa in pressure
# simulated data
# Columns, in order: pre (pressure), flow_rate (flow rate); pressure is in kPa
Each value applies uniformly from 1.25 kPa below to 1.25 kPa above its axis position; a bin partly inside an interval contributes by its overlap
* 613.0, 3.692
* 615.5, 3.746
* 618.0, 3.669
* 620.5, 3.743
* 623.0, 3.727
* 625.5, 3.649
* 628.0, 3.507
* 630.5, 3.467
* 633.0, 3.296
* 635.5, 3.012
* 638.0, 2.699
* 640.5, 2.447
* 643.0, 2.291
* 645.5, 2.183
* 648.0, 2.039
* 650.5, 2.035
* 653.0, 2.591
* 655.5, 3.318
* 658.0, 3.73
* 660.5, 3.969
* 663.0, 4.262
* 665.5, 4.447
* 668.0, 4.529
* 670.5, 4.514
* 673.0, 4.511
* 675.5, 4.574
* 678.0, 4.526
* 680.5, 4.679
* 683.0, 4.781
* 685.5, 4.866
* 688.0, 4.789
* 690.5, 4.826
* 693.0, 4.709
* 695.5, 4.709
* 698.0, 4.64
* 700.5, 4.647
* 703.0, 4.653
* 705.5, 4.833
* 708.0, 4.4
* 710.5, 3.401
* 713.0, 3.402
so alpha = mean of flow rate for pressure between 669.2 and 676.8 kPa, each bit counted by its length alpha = 4.53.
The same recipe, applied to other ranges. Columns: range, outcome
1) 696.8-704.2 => 4.65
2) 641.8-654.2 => 2.23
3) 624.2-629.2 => 3.58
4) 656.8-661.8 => 3.85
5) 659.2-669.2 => 4.3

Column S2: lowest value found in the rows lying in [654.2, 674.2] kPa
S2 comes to 3.318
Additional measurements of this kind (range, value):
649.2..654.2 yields 2.035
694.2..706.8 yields 4.64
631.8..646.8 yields 2.183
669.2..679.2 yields 4.511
